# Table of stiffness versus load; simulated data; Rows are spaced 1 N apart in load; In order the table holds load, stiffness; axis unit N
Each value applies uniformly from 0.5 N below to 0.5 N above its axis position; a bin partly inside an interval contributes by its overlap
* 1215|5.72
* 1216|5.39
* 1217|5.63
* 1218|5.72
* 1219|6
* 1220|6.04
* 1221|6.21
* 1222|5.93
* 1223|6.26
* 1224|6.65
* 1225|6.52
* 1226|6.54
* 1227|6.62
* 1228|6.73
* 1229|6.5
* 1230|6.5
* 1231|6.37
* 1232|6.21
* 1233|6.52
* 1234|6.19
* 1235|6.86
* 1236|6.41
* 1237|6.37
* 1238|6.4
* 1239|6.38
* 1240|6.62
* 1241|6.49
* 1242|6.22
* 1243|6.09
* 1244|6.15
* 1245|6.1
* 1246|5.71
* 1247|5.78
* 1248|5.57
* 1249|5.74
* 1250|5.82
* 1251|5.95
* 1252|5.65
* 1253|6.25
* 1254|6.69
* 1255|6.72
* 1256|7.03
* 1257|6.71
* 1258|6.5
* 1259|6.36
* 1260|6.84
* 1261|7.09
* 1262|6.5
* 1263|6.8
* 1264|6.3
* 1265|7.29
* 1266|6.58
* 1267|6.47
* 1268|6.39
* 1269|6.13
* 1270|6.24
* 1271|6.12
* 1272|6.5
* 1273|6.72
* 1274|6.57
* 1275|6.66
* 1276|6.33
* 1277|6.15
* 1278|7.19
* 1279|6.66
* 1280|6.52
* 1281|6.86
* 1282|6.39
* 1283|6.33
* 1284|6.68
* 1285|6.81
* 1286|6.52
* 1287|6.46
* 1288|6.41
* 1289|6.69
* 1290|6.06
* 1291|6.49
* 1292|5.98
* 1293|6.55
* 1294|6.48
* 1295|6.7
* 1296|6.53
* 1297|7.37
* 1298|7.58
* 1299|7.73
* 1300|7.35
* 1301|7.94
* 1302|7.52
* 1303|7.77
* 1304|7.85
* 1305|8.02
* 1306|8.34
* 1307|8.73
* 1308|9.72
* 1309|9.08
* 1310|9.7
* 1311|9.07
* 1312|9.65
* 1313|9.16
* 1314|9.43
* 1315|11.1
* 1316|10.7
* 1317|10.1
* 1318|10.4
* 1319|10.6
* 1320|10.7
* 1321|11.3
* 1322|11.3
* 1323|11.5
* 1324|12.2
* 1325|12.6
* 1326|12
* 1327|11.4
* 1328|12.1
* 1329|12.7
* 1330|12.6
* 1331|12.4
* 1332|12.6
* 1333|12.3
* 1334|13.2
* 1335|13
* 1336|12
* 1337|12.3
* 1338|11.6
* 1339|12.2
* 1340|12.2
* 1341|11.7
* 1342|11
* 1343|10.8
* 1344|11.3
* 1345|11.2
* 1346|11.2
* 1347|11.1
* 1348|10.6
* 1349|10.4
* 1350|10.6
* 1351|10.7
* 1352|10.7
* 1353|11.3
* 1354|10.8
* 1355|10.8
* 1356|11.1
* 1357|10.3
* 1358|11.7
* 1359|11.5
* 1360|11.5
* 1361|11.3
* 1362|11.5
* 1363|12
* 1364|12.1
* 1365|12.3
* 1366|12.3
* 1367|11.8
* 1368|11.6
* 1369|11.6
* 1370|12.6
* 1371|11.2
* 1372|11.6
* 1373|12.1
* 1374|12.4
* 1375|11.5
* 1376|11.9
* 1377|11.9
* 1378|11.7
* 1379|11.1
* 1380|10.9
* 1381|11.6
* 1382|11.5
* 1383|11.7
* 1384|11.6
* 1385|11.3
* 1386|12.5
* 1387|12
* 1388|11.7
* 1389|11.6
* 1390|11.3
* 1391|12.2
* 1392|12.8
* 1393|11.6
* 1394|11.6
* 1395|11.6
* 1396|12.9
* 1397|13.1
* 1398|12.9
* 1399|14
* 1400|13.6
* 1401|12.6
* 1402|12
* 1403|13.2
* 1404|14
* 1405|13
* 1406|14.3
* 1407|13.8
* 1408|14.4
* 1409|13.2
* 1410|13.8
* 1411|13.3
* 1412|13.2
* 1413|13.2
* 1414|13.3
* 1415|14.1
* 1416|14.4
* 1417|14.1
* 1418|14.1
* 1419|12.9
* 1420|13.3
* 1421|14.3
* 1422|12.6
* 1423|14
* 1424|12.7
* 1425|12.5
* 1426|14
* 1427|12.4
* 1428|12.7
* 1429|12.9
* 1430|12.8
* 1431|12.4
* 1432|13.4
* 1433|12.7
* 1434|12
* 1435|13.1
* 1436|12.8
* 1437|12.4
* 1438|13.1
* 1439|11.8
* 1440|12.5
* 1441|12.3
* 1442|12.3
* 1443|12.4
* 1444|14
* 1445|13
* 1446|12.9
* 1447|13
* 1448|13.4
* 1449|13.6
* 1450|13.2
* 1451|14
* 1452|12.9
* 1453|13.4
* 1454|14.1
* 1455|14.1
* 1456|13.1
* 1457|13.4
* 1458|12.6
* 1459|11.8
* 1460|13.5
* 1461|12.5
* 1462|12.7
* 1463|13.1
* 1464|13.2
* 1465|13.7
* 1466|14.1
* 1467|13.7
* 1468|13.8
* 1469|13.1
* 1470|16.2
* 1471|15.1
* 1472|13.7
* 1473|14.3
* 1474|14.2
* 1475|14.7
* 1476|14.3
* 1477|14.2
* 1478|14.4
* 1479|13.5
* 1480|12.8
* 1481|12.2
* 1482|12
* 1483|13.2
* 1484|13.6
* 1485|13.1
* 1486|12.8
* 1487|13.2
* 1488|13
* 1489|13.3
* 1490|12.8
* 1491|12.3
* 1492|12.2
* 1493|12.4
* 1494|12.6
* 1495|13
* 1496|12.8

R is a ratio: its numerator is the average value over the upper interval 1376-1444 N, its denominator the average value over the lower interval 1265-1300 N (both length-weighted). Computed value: 1.93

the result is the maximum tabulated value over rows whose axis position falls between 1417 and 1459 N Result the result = 14.3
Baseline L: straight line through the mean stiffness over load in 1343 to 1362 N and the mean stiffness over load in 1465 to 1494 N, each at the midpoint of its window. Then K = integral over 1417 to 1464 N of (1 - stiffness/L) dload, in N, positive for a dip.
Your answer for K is -1.1 N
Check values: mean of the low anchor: 11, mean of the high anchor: 13.5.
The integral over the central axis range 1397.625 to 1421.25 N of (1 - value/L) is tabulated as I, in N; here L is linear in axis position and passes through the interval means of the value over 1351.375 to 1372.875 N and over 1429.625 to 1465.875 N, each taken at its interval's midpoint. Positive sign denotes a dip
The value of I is -2.3 N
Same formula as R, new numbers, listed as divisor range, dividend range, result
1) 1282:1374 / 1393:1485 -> 1.31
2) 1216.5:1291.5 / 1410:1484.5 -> 2.08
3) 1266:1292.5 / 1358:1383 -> 1.81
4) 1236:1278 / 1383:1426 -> 2.03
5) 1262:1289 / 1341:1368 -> 1.72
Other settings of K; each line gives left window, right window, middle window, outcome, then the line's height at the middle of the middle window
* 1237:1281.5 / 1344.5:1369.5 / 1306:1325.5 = -2.3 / 9.22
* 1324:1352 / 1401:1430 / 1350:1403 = 3.3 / 12.6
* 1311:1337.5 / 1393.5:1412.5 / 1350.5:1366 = 1.1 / 12.2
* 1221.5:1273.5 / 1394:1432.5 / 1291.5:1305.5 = 2.1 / 8.5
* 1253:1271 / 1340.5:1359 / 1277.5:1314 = 3.8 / 8.28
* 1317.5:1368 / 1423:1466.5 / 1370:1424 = -1.3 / 12.3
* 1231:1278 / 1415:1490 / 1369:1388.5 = -1.9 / 10.7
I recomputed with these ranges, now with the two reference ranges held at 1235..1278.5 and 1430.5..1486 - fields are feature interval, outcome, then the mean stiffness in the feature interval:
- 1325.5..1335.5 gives -3.94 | 12.4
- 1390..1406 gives -2.17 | 12.7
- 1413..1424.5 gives -1.61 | 13.6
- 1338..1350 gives -2.39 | 11.2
